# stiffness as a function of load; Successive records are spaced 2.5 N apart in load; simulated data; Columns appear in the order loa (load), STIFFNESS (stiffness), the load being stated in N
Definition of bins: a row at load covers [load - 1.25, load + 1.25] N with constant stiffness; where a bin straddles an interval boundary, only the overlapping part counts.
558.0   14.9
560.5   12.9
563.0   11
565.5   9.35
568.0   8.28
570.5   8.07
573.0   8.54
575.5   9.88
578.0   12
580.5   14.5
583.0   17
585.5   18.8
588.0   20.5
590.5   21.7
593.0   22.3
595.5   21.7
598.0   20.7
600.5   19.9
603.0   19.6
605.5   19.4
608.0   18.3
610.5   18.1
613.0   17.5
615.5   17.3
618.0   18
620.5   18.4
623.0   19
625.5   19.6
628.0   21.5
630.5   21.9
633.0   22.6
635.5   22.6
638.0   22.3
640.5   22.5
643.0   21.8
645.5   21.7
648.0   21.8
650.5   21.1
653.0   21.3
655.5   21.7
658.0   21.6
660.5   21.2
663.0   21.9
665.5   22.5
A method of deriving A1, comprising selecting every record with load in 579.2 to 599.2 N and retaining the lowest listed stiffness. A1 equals 14.5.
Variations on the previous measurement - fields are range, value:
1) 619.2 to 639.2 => 18.4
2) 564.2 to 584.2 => 8.07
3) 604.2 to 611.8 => 18.1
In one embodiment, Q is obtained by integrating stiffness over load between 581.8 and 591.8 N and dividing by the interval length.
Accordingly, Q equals 19.5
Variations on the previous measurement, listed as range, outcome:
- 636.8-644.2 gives 22.2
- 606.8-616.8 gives 17.8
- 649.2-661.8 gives 21.4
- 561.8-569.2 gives 9.54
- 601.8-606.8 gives 19.5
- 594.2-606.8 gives 20.3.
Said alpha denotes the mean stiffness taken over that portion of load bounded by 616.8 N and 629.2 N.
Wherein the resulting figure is 19.3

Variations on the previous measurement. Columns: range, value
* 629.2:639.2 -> 22.3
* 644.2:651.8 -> 21.5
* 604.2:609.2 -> 18.9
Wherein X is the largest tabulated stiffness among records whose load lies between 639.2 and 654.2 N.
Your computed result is 22.5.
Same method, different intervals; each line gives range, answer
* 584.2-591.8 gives 21.7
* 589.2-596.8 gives 22.3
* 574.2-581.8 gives 14.5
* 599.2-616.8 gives 19.9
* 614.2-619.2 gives 18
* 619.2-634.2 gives 22.6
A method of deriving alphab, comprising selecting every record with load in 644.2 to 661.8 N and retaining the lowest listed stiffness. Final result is 21.1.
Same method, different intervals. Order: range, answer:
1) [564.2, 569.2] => 8.28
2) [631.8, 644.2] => 21.8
